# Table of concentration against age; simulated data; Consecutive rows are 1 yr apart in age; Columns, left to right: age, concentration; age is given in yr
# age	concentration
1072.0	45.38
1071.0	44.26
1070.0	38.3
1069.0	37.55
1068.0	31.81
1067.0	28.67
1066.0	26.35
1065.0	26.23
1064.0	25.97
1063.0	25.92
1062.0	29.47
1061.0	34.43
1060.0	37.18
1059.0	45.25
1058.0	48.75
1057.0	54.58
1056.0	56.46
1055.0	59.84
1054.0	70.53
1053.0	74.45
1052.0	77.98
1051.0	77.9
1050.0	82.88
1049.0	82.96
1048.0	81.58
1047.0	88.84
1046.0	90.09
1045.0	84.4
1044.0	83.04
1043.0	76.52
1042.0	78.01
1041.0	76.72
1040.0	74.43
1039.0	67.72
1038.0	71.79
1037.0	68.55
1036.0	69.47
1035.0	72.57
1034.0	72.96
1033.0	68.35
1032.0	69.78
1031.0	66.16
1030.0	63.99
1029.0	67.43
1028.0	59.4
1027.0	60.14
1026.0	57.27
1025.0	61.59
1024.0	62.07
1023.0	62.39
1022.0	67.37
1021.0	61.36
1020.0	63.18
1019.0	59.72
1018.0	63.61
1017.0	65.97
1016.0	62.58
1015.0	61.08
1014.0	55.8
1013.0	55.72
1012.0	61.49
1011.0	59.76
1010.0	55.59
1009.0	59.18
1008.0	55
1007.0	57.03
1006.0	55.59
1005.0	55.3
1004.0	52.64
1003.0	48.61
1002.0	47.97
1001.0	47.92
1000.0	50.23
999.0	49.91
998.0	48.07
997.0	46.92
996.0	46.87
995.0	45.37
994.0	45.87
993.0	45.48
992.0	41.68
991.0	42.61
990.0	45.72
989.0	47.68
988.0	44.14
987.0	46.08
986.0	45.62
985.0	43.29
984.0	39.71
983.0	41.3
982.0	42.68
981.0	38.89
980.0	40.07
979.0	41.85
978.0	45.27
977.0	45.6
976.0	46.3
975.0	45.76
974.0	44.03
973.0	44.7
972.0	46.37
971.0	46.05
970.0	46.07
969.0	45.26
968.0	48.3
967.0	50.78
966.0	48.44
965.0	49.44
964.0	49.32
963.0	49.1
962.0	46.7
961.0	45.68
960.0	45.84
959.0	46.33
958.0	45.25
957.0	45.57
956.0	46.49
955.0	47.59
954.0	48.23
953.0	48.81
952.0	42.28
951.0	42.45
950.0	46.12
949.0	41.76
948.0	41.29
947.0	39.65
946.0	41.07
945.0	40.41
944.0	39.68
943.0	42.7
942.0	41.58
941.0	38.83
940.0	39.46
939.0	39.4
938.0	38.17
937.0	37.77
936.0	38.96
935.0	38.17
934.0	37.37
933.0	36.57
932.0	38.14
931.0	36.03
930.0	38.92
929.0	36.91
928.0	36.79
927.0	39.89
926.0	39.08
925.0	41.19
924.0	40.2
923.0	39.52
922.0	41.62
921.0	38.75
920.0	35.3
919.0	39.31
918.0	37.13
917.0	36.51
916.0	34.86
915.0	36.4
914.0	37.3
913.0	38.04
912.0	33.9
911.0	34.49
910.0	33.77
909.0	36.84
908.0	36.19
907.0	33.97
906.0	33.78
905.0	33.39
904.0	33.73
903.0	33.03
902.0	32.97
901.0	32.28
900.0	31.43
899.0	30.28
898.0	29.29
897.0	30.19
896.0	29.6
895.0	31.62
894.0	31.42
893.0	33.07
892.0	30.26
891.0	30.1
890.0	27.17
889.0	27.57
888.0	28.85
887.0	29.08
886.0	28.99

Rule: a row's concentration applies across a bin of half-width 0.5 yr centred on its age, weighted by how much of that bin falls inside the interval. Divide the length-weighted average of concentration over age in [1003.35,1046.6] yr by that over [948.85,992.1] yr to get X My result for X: 1.44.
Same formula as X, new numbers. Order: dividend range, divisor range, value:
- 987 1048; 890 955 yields 1.64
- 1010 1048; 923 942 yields 1.76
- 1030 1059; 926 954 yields 1.81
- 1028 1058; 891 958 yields 1.93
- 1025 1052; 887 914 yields 2.28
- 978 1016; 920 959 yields 1.20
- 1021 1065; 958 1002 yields 1.42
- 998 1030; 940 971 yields 1.29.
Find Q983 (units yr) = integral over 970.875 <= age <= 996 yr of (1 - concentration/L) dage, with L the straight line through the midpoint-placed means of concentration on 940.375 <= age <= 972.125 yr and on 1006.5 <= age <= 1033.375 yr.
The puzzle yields 3.8 yr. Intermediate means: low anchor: 45.1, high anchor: 61.6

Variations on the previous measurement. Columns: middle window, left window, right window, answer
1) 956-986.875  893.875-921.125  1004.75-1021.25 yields 2.4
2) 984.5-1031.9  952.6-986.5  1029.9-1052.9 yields 5.7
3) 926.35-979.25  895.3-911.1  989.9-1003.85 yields -3.8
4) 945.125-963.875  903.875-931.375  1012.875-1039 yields 0.5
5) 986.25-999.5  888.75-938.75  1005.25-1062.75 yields 2.1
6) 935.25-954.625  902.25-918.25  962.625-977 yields 0.3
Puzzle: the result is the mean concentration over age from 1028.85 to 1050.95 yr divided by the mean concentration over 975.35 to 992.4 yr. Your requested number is 1.74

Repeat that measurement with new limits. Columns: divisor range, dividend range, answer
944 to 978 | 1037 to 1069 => 1.32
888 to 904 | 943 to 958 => 1.42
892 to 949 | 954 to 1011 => 1.29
